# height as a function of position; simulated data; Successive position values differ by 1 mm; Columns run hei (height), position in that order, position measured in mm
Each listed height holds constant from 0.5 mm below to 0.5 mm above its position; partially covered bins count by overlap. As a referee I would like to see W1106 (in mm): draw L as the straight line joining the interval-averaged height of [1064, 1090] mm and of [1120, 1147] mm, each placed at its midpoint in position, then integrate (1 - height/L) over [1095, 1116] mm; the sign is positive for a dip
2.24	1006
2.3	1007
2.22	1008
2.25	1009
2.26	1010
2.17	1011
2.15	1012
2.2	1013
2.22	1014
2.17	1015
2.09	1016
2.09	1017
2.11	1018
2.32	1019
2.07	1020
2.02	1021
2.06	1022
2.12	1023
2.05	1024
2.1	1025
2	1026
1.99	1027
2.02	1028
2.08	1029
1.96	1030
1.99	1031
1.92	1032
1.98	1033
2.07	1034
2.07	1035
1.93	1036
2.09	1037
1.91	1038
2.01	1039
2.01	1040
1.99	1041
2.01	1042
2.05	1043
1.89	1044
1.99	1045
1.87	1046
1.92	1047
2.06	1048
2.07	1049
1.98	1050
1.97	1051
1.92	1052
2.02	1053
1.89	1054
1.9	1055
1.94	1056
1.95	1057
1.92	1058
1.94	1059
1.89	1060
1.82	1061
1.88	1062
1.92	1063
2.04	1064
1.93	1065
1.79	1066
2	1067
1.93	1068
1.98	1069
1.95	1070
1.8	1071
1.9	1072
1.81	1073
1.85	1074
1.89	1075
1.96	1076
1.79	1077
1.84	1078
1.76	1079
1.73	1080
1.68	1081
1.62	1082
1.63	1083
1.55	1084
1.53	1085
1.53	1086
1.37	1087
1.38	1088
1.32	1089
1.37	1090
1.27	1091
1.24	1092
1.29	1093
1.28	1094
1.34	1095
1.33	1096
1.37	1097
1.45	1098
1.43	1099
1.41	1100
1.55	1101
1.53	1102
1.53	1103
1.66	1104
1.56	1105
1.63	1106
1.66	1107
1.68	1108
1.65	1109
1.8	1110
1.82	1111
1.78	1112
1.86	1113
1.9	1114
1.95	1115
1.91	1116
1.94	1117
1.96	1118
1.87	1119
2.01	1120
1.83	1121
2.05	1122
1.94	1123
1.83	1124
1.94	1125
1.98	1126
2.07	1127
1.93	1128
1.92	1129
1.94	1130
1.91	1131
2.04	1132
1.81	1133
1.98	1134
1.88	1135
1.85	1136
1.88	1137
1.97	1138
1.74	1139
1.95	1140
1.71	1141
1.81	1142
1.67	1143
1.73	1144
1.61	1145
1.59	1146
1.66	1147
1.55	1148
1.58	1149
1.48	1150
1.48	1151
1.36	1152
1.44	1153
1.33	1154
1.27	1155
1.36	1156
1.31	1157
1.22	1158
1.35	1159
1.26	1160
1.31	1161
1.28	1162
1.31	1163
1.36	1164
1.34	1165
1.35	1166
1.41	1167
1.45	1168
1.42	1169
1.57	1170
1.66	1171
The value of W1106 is 2.1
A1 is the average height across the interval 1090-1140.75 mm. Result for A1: 1.74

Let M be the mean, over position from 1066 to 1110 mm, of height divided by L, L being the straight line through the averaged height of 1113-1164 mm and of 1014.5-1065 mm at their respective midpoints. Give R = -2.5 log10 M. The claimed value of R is 0.16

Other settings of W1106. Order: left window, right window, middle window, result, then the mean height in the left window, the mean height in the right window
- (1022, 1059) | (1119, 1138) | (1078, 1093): 3.5 mm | 1.99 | 1.93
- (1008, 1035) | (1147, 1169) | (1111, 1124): -2.6 mm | 2.1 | 1.38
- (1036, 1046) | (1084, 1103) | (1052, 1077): -2.8 mm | 1.99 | 1.4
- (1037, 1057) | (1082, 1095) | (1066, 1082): -2.5 mm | 1.97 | 1.4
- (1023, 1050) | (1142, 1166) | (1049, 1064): -0.2 mm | 2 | 1.43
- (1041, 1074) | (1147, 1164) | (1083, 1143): -3.9 mm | 1.93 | 1.38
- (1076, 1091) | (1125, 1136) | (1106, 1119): -0.1 mm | 1.58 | 1.94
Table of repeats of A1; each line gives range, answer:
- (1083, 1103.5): 1.41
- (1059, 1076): 1.9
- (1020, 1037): 2.03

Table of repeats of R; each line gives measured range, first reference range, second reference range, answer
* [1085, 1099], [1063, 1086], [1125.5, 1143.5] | 0.33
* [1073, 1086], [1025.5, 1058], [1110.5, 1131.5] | 0.13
